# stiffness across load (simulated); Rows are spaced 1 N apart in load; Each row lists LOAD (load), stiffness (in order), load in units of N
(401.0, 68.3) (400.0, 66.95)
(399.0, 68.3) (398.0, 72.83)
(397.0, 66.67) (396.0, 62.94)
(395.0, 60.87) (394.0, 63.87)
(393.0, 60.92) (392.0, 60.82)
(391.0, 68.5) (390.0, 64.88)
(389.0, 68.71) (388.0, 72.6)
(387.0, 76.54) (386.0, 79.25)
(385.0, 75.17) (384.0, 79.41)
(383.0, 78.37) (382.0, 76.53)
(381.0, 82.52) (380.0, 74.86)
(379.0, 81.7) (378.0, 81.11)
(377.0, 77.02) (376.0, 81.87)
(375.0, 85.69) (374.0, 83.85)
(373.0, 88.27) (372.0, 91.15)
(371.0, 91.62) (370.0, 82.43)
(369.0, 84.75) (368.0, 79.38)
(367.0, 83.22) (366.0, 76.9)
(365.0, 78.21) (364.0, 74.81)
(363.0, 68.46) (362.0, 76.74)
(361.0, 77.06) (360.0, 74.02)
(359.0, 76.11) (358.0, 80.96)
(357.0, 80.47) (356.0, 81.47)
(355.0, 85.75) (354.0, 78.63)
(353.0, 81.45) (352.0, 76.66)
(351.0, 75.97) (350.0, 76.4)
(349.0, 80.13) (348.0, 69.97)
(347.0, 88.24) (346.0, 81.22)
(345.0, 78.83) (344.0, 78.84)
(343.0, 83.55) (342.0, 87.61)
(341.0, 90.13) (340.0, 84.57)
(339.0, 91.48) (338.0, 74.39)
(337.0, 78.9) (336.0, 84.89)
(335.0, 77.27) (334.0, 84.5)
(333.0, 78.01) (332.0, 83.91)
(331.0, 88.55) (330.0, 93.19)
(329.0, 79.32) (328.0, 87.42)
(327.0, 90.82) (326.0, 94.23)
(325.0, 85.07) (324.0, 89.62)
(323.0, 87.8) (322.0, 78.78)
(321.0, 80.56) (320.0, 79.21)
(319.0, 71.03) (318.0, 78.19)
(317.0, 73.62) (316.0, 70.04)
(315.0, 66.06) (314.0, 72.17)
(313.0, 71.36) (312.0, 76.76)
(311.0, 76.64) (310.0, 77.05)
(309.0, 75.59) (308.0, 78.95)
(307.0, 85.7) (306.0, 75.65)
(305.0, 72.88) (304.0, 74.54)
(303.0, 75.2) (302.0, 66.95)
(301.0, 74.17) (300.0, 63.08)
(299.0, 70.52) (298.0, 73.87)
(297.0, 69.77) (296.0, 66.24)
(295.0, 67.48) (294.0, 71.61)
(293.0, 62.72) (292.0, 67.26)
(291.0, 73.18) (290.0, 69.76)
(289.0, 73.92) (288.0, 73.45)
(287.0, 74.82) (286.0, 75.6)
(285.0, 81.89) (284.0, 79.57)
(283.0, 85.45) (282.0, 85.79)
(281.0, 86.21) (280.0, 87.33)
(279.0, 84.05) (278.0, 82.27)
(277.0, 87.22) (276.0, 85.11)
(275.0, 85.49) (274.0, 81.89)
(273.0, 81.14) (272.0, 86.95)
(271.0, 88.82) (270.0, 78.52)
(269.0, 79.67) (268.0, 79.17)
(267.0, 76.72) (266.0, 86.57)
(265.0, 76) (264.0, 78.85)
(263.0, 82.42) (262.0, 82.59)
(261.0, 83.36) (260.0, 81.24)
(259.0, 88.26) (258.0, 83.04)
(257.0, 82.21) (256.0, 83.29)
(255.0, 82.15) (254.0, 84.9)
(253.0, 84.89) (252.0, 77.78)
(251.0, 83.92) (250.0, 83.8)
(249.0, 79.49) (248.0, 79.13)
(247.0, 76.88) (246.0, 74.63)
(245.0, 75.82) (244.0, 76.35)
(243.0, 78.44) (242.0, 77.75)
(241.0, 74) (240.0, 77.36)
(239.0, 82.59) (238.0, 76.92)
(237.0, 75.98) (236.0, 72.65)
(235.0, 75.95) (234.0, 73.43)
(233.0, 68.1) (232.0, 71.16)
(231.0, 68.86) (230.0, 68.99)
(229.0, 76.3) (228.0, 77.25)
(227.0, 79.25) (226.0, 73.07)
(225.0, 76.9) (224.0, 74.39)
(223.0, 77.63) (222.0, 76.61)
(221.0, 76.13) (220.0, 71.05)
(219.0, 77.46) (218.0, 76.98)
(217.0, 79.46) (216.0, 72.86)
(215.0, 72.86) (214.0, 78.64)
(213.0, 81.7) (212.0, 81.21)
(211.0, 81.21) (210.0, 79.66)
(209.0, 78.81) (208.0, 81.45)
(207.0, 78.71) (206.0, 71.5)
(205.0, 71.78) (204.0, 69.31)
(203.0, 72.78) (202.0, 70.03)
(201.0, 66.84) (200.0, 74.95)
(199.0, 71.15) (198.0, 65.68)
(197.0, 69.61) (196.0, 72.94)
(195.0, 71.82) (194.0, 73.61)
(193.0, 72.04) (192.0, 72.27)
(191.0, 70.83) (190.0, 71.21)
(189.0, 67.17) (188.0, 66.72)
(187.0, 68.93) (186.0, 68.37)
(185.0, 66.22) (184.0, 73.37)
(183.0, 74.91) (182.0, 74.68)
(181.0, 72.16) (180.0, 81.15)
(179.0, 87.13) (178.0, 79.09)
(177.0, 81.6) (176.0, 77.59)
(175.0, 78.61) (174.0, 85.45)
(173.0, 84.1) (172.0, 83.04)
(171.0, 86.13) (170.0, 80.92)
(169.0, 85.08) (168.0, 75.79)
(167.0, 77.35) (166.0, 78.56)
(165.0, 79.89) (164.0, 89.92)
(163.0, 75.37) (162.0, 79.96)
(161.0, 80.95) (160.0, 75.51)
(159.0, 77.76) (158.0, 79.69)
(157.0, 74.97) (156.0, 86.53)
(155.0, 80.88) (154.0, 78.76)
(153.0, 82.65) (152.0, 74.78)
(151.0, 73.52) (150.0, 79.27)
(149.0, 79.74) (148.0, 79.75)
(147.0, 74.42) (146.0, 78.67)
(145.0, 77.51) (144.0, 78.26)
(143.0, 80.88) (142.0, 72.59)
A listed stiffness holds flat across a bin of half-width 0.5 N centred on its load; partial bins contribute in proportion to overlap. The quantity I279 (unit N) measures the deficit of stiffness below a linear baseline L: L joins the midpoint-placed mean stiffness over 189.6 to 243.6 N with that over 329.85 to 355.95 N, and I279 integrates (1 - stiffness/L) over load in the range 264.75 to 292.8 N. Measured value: -0.8 N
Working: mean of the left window 74.6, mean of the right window 81.9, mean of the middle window 80.3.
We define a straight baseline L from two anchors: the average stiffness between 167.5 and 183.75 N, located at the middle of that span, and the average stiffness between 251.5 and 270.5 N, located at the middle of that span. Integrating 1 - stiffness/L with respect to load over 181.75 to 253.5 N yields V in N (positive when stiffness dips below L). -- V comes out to 5.5 N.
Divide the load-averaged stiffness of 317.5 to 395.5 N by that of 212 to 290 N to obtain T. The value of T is 1.01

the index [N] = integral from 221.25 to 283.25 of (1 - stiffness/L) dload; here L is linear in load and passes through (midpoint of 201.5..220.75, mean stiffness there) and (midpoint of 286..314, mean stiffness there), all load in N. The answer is -4.33 N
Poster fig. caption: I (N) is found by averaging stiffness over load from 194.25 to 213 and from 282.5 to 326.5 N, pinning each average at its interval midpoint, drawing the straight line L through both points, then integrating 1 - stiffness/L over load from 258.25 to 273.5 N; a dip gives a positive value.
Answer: -1.5 N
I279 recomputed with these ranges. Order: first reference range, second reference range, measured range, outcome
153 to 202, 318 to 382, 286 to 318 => 3.11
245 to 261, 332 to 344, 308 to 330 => 0.88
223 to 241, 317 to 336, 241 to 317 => 0.98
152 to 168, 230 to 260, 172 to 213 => 2.31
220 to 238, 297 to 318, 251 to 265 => -1.61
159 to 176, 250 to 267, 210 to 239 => 2.19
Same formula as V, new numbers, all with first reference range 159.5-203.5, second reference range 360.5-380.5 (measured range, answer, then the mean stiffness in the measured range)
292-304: 1.45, 69.4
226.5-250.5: 0.44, 75.9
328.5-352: -0.57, 82.1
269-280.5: -0.87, 84.2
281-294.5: 0.56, 75.4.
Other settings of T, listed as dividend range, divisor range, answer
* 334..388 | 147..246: 1.06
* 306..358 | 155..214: 1.06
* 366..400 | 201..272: 0.97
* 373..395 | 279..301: 1.01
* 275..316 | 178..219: 1.02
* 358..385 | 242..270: 0.99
